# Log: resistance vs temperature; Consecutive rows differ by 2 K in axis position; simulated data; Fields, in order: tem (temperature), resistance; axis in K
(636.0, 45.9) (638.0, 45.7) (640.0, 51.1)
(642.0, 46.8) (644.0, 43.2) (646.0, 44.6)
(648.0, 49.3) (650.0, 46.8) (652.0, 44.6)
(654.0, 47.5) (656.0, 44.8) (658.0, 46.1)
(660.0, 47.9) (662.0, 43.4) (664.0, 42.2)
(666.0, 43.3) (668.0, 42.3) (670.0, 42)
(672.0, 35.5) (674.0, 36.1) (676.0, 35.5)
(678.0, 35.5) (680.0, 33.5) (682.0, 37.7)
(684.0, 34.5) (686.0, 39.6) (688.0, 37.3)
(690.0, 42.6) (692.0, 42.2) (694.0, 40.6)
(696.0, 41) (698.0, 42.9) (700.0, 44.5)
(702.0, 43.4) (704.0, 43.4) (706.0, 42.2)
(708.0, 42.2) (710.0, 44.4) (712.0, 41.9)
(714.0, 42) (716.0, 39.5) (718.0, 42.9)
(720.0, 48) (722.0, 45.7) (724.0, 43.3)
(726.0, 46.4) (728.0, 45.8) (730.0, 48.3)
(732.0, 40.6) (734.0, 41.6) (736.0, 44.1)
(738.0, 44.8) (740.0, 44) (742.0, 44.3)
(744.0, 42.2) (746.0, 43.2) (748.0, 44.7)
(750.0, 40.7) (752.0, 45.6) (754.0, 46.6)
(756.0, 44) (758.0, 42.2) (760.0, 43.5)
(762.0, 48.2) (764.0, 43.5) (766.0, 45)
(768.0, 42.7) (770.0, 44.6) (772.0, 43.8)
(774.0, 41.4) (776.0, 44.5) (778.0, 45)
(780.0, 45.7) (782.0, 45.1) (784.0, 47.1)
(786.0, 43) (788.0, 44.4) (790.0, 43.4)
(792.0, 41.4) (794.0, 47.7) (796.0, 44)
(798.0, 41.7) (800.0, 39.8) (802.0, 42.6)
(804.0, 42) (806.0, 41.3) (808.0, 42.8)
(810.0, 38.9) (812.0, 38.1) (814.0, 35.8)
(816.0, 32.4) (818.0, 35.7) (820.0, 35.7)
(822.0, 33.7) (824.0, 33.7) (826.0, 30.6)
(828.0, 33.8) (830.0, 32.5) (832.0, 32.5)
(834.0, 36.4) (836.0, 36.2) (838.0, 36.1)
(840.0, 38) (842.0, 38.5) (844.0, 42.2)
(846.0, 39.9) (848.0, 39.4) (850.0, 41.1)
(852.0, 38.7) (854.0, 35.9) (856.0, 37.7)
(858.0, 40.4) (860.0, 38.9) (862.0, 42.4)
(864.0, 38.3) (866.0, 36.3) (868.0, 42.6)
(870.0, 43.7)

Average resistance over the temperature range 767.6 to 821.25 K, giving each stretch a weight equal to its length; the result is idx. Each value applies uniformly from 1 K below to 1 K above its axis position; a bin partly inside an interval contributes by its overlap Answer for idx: 41.8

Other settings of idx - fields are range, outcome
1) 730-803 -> 43.9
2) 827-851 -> 37.2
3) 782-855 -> 38.9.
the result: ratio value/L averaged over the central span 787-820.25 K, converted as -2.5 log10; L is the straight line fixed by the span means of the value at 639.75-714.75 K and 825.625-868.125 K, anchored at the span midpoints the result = -0.05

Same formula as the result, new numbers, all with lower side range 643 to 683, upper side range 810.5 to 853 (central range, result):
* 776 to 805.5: -0.16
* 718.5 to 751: -0.12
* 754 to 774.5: -0.14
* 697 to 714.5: -0.06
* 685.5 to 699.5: 0.00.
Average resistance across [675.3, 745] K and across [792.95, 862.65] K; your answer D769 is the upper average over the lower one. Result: 0.9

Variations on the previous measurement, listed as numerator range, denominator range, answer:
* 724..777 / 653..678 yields 1.05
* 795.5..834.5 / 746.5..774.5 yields 0.84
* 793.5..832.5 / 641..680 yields 0.88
